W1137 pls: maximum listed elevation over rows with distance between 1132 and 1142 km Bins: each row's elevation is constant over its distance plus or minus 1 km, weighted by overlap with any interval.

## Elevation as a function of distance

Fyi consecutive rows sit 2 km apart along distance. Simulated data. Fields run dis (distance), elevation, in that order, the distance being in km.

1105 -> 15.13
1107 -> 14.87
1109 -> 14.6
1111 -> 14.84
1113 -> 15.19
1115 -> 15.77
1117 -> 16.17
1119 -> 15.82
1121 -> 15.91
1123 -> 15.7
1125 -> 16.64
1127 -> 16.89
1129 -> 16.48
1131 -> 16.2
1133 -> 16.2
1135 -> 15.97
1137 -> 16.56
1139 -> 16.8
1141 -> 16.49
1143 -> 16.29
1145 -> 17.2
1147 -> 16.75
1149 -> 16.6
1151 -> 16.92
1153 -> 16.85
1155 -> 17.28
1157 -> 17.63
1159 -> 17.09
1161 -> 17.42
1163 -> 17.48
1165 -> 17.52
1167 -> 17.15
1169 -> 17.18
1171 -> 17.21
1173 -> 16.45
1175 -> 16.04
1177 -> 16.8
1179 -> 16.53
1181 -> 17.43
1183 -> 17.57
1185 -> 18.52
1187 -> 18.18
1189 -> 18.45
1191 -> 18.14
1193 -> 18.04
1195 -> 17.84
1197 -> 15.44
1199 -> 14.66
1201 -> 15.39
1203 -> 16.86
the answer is 16.8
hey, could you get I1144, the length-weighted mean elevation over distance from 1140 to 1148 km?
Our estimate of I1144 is 16.7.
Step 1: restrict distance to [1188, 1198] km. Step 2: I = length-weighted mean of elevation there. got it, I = 17.6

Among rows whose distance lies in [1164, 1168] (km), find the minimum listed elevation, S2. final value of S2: 17.15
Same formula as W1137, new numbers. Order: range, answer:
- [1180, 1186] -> 18.52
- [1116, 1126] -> 16.64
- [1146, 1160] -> 17.63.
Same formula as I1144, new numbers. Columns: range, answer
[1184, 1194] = 18.3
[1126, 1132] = 16.5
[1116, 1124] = 15.9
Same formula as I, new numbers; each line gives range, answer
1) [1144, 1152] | 16.9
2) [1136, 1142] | 16.6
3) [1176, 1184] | 17.1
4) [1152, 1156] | 17.1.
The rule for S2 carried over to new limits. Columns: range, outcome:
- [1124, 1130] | 16.48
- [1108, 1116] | 14.6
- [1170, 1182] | 16.04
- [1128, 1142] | 15.97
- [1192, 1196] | 17.84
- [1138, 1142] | 16.49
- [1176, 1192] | 16.53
